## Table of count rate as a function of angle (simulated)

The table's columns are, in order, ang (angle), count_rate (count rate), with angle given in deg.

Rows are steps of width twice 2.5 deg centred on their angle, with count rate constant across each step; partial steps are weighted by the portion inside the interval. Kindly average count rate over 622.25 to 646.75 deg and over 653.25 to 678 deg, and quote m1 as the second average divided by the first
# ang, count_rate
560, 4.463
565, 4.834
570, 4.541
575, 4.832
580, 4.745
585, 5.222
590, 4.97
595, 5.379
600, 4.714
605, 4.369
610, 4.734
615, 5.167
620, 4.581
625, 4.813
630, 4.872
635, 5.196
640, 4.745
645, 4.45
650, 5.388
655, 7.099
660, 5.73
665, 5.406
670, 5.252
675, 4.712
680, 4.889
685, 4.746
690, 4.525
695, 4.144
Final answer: 1.16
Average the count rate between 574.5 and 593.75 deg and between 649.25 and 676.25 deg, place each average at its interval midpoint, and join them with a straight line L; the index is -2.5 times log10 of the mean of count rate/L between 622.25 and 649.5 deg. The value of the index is 0.12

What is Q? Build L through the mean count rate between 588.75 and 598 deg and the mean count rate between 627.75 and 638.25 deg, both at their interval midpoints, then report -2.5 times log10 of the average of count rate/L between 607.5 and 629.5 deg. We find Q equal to 0.05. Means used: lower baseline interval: 5.18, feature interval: 4.83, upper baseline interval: 5.02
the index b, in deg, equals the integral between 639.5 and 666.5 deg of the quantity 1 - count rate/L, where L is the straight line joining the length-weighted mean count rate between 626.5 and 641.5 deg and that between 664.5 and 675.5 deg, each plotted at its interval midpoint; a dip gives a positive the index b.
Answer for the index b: -2.53 deg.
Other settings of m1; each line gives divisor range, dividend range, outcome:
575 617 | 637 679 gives 1.09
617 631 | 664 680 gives 1.06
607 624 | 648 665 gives 1.25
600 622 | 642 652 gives 1.04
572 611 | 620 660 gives 1.07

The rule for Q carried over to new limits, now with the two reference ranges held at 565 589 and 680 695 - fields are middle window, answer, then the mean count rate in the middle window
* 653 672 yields -0.25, 5.86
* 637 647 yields 0.01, 4.63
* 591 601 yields -0.06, 5.08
